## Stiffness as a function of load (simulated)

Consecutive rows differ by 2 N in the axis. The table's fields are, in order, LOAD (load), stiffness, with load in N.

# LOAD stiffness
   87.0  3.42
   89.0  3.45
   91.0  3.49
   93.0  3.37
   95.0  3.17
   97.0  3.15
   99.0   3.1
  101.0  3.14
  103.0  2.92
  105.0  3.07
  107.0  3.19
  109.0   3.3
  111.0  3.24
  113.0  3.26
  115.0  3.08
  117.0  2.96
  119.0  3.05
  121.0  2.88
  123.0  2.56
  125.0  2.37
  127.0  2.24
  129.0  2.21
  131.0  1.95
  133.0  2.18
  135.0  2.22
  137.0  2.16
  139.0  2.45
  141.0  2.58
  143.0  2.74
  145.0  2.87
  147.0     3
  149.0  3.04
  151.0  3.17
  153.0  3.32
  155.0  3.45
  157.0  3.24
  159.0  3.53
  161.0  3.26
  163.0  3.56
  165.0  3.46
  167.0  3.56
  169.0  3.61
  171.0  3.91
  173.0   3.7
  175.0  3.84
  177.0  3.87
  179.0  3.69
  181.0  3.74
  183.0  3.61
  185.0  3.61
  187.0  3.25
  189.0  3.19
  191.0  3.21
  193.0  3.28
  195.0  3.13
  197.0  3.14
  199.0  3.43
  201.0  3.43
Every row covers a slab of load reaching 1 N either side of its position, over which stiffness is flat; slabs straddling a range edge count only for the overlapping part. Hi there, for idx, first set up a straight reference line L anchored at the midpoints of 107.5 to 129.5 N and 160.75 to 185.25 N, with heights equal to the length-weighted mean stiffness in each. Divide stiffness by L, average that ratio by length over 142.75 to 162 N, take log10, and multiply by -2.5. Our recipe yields 0.06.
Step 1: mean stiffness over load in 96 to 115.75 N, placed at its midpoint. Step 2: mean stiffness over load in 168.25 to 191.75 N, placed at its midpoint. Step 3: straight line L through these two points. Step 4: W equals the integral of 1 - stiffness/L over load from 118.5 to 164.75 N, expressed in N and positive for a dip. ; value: 8.0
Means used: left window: 3.15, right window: 3.61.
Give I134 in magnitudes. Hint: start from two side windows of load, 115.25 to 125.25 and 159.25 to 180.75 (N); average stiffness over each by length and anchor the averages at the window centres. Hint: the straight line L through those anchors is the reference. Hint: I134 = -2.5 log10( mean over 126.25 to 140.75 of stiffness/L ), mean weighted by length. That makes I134 0.34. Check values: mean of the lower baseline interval 2.82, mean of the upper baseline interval 3.65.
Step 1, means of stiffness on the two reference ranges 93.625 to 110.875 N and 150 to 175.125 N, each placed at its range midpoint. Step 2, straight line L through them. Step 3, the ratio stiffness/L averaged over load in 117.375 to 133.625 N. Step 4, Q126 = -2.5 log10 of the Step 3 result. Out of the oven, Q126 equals 0.31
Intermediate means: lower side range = 3.14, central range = 2.46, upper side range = 3.5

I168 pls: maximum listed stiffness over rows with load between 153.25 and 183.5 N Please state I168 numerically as 3.91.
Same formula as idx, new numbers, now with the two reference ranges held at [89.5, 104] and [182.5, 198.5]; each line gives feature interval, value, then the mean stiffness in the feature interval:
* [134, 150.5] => 0.22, 2.65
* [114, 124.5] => 0.12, 2.88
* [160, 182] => -0.12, 3.65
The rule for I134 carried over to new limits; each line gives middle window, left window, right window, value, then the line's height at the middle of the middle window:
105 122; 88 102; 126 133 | -0.17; 2.66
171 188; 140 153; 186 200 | -0.17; 3.15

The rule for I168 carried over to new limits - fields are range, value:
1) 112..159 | 3.53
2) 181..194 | 3.74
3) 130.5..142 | 2.58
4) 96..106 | 3.15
